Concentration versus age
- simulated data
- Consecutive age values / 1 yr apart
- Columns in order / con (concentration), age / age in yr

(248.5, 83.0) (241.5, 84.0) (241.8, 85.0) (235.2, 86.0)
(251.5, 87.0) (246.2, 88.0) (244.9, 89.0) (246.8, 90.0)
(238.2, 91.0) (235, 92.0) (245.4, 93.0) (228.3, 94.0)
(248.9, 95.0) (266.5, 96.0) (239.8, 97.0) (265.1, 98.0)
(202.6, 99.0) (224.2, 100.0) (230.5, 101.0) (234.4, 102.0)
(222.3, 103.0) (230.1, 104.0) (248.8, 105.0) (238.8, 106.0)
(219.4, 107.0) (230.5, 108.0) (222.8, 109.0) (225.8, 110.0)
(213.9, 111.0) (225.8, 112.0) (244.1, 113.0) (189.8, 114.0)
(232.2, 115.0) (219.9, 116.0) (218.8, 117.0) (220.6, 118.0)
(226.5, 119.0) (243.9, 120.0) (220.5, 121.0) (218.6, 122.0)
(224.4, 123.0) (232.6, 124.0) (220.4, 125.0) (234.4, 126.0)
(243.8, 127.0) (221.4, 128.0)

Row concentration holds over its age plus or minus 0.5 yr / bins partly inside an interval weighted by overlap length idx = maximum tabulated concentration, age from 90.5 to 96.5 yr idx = 266.5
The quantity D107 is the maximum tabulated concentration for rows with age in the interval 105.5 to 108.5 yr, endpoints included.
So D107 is 238.8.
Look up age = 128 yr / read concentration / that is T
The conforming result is 221.4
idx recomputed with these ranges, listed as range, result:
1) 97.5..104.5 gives 265.1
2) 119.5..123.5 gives 243.9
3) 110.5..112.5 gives 225.8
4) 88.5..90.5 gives 246.8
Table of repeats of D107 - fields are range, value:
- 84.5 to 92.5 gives 251.5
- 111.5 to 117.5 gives 244.1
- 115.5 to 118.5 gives 220.6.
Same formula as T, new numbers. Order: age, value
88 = 246.2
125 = 220.4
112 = 225.8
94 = 228.3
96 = 266.5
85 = 241.8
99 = 202.6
